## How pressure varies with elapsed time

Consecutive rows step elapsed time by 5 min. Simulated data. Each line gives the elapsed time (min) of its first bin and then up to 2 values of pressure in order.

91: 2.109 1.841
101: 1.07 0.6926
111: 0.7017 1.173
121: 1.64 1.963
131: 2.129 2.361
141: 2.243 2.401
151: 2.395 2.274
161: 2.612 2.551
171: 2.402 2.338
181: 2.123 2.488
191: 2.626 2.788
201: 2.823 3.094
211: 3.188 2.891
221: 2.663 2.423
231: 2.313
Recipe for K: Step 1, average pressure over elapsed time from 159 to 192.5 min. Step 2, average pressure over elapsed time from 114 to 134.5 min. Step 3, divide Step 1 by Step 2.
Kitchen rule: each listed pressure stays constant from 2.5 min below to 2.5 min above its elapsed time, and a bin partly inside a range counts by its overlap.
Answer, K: 1.38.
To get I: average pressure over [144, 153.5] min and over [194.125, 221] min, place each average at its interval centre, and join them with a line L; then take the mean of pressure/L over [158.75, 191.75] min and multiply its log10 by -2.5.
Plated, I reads 0.085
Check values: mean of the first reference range 2.4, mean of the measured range 2.44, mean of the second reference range 2.93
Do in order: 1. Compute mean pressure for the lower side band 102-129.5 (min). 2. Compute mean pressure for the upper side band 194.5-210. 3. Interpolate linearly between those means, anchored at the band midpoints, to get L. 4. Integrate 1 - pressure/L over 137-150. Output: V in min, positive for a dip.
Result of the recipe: -3.9 min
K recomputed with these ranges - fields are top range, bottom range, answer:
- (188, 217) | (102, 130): 2.27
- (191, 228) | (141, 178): 1.17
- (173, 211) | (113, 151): 1.33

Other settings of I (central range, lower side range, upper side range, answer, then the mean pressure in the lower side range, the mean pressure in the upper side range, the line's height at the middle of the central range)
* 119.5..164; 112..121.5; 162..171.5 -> -0.205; 1.25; 2.51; 1.88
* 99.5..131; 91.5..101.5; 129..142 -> 0.472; 1.66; 2.25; 1.94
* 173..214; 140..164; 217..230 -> -0.080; 2.4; 2.56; 2.49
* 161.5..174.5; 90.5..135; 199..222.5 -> -0.084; 1.48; 2.95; 2.31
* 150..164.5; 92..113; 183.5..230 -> -0.215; 1.16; 2.76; 2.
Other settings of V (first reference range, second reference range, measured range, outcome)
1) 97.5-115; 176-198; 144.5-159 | -4.6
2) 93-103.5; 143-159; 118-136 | 0.2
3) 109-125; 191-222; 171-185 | 0.5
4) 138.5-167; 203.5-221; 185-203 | 0.8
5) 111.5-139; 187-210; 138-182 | -2.2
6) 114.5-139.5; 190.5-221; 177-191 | 1.4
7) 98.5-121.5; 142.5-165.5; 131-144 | -2.7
